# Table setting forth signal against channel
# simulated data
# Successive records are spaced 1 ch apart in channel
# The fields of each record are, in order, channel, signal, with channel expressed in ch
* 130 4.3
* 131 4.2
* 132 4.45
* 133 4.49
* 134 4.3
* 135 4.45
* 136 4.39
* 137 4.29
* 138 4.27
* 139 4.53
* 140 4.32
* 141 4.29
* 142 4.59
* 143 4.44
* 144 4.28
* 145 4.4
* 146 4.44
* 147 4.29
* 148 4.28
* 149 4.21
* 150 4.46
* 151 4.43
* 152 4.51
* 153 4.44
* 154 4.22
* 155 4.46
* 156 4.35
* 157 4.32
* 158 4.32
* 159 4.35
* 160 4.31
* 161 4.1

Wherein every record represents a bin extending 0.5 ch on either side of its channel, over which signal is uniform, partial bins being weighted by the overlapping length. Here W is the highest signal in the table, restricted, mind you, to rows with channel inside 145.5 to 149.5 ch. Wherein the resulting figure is 4.44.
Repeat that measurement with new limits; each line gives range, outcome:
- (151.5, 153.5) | 4.51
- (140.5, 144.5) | 4.59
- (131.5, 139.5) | 4.53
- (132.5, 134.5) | 4.49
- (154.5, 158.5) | 4.46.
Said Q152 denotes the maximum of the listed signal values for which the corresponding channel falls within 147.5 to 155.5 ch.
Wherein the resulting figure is 4.51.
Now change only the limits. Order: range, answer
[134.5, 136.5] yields 4.45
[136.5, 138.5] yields 4.29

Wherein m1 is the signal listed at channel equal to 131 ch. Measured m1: 4.2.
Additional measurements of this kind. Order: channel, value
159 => 4.35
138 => 4.27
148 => 4.28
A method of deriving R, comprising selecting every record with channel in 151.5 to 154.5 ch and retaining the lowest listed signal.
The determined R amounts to 4.22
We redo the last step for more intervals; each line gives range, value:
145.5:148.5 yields 4.28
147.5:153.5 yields 4.21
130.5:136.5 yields 4.2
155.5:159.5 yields 4.32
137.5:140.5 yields 4.27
